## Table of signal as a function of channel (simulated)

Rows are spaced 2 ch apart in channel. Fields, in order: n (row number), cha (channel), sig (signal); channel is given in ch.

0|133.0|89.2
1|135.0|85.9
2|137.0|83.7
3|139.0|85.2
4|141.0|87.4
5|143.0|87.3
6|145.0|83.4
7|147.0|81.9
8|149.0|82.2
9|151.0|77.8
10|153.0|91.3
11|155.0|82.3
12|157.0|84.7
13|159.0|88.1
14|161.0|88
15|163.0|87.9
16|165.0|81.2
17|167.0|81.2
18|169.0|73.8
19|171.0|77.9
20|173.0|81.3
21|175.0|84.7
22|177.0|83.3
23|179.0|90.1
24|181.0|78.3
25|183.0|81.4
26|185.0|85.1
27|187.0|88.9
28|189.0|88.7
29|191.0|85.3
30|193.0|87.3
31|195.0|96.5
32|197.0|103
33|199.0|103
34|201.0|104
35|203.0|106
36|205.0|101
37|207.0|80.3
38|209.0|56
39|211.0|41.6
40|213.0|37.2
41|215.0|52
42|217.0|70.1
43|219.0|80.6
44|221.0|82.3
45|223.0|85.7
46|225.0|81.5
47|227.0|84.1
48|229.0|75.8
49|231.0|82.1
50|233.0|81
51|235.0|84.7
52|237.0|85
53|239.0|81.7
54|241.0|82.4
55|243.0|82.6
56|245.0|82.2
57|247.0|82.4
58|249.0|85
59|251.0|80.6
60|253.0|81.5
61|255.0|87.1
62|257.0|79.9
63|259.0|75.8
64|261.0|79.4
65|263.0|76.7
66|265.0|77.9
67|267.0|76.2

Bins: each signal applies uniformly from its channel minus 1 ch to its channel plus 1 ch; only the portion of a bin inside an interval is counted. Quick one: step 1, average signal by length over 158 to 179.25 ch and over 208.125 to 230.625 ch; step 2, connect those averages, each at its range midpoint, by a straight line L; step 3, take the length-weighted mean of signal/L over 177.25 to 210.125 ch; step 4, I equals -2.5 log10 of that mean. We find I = -0.18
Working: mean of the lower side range 83.2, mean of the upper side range 68.4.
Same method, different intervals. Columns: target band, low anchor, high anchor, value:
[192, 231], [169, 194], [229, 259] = 0.04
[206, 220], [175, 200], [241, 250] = 0.40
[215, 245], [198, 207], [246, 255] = 0.13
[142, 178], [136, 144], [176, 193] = 0.03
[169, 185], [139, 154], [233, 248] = 0.03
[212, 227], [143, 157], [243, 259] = 0.17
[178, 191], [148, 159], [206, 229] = -0.12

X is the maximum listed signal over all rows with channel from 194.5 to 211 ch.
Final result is 106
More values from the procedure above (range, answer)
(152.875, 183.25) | 91.3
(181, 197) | 103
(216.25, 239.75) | 85.7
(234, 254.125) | 85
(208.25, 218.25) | 70.1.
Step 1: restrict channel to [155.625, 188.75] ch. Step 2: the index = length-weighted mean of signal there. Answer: 83.6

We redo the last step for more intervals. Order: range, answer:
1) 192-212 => 87.9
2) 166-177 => 80.1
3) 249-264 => 80.5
